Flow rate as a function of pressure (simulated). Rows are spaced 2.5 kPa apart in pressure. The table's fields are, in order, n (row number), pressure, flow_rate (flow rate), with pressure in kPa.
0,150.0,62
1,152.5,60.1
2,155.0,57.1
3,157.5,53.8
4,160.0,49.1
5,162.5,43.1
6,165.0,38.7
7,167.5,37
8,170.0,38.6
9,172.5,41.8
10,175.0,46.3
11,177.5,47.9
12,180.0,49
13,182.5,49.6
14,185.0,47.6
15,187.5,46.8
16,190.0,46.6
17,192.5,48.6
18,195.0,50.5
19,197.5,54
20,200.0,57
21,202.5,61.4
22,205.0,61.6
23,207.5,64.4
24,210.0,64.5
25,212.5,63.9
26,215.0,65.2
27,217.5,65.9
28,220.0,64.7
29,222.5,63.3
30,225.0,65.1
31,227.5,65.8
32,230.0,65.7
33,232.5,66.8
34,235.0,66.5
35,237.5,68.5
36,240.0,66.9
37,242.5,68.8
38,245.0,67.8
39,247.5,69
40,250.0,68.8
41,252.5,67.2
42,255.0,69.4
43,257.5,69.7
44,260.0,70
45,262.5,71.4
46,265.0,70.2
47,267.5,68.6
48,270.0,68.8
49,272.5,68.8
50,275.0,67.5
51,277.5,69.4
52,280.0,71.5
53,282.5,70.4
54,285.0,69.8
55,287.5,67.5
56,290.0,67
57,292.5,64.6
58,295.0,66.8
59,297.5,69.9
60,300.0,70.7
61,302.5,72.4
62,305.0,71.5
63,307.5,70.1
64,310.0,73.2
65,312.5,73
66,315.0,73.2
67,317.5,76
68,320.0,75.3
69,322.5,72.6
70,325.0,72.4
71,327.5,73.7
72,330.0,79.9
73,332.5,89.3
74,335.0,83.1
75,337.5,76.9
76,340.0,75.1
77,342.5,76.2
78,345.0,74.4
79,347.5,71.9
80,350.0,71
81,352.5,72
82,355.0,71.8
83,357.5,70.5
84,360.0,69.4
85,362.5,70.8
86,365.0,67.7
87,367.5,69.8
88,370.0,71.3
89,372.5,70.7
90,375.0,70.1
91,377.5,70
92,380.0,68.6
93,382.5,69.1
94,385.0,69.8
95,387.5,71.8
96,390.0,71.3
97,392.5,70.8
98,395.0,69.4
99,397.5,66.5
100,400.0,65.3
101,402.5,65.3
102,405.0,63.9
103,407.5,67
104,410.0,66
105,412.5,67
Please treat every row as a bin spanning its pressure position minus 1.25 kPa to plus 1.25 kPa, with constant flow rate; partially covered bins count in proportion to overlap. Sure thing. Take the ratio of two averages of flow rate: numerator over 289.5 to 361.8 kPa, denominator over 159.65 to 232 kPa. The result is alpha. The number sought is 1.35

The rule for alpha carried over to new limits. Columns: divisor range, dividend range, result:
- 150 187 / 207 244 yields 1.38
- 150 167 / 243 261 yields 1.36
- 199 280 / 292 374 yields 1.09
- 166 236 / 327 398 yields 1.30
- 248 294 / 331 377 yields 1.07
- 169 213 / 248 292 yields 1.33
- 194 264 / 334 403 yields 1.09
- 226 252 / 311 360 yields 1.11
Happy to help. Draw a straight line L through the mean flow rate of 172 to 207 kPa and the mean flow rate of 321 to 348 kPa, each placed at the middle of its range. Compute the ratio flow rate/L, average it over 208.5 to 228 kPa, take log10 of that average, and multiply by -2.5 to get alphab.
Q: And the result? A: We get -0.153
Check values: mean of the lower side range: 51.1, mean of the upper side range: 77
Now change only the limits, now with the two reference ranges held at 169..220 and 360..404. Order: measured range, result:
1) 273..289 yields -0.14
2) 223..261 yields -0.17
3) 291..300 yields -0.09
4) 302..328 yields -0.15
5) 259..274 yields -0.16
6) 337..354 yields -0.12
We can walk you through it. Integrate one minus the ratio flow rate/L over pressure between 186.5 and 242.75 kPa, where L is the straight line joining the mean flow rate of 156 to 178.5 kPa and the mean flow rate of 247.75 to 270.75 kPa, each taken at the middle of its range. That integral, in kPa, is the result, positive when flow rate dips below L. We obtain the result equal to -4.1 kPa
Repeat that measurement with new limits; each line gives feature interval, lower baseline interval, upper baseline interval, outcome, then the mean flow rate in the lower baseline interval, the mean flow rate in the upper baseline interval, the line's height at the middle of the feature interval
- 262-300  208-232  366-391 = -1.1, 64.9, 70.2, 67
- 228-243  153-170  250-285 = -1.1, 46.5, 69.4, 62.5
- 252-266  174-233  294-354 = -1.0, 57.5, 74.2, 65.2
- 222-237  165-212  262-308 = -1.9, 50.6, 69.3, 58.5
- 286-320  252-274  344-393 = -0.4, 69.4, 70.6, 69.9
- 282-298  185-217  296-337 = 0.6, 56.9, 74.8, 70.7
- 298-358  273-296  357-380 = -4.6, 68.3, 69.9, 69.2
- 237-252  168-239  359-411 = -2.2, 56.9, 68.8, 59.6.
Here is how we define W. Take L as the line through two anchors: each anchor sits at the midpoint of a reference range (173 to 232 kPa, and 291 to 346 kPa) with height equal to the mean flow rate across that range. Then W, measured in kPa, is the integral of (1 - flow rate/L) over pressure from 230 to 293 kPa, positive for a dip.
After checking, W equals -2.8 kPa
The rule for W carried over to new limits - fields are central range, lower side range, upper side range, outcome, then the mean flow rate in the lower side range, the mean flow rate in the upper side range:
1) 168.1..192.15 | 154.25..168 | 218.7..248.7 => 2.8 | 46.6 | 66.6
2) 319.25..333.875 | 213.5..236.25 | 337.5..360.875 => -1.2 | 65.4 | 72.8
